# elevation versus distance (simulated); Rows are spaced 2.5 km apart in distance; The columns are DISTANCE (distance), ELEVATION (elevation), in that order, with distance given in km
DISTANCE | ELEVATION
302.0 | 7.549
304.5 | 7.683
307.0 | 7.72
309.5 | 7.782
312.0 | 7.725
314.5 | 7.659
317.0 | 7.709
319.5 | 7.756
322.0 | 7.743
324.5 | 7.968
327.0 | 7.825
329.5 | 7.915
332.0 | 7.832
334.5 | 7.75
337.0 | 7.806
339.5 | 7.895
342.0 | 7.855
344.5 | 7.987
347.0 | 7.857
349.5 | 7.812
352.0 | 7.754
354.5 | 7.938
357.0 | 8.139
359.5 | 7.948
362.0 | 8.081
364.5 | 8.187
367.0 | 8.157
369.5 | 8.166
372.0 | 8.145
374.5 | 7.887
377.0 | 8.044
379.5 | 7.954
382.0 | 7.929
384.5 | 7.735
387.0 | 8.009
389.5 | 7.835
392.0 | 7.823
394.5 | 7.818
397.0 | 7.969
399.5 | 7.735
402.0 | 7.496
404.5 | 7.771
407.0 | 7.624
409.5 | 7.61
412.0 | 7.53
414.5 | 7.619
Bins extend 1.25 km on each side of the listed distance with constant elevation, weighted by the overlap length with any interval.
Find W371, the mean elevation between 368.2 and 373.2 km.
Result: 8.16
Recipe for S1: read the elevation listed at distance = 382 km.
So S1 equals 7.929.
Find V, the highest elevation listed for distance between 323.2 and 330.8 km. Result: 7.968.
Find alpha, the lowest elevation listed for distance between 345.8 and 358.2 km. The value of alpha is 7.754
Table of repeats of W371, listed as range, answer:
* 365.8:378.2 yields 8.08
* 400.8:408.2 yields 7.63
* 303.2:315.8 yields 7.71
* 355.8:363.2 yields 8.06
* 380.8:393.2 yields 7.87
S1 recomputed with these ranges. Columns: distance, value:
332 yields 7.832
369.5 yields 8.166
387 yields 8.009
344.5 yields 7.987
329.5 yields 7.915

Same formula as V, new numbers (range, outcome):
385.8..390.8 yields 8.009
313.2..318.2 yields 7.709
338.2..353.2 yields 7.987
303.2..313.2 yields 7.782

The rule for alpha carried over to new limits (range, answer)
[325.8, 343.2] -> 7.75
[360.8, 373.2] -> 8.081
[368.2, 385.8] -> 7.735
